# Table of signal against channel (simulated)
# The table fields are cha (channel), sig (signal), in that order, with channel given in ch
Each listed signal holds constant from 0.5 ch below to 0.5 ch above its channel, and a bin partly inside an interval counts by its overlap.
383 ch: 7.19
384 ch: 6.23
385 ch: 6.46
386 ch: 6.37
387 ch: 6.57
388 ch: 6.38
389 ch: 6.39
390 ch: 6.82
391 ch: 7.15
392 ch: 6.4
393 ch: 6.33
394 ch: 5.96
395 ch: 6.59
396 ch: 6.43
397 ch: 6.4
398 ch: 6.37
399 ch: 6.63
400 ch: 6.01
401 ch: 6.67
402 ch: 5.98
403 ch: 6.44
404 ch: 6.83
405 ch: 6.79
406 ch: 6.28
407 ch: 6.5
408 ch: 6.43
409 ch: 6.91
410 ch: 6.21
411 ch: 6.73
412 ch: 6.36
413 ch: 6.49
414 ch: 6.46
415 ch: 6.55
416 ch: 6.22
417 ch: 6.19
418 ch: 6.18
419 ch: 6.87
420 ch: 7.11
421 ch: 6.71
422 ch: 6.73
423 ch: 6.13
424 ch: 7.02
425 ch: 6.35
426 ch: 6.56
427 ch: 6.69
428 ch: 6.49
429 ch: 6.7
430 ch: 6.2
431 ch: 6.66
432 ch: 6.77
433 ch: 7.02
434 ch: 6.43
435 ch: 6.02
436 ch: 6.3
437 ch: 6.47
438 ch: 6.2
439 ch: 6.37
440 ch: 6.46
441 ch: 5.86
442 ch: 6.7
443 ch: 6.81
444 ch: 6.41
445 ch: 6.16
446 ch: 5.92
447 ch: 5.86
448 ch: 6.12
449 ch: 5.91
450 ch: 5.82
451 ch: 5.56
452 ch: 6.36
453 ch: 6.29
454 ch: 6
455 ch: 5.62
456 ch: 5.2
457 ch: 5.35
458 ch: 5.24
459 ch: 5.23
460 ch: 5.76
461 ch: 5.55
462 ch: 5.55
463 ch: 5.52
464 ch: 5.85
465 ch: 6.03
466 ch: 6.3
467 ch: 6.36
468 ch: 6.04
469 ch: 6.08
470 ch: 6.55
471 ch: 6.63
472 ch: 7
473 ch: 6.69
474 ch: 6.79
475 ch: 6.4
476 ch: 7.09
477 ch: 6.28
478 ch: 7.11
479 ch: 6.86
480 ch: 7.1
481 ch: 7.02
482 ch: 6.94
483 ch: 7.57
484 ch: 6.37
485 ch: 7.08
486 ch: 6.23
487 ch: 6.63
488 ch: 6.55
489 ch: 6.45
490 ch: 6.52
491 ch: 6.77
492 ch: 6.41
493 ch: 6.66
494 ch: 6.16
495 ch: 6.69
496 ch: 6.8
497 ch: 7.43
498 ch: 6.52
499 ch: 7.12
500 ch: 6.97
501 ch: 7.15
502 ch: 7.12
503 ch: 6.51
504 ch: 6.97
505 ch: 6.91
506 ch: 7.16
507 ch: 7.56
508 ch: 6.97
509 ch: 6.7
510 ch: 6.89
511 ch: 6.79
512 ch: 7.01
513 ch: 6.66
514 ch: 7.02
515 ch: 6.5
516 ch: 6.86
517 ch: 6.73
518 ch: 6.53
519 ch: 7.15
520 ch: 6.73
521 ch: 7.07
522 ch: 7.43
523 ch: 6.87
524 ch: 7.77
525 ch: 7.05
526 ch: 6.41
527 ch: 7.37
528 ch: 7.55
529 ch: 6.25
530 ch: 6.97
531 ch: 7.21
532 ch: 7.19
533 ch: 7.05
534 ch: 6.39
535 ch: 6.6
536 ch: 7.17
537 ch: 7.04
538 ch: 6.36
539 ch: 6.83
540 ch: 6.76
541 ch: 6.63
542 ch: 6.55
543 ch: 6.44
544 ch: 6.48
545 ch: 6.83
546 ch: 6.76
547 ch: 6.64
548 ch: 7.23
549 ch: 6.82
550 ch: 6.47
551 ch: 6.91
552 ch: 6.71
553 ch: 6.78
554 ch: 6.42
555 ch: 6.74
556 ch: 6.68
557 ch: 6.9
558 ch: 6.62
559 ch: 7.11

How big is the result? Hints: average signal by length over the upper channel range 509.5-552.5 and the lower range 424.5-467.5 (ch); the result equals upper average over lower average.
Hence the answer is 1.12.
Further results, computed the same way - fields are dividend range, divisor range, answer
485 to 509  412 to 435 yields 1.04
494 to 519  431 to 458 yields 1.12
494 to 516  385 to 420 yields 1.07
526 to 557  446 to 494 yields 1.08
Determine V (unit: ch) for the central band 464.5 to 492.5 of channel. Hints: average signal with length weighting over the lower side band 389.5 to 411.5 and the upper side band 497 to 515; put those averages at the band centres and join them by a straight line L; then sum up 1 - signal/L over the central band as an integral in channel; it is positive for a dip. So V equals 0.8 ch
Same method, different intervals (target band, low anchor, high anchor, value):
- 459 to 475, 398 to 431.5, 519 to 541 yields 1.33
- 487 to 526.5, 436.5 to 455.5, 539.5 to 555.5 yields -2.31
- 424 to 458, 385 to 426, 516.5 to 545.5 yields 1.93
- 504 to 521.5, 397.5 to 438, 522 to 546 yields -0.25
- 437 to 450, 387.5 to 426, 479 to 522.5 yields 0.80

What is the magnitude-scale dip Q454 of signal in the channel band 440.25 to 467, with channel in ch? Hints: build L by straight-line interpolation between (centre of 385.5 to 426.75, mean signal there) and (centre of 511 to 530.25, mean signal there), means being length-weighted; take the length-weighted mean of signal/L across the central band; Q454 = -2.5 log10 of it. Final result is 0.14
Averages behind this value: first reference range 6.5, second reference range 6.94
